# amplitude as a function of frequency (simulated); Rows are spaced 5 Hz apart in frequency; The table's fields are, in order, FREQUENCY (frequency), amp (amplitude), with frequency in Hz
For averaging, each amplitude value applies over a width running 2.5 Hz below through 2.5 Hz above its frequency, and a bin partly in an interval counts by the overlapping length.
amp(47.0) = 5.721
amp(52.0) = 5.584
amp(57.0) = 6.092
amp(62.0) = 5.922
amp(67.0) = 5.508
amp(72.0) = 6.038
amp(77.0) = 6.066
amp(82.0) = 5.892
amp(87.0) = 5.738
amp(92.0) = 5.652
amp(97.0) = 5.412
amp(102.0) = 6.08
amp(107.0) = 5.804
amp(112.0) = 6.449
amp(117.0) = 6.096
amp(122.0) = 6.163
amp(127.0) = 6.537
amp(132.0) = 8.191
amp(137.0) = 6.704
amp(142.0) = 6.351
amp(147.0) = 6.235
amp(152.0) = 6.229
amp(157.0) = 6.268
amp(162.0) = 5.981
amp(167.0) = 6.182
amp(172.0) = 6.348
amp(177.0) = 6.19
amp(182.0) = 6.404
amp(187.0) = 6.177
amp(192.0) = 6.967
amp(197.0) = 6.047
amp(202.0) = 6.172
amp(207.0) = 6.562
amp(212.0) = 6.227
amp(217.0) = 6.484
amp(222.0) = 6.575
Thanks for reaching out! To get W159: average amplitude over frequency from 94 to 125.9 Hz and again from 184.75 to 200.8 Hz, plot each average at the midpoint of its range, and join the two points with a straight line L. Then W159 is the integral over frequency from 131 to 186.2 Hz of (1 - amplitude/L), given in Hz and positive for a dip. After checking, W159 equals -1.6 Hz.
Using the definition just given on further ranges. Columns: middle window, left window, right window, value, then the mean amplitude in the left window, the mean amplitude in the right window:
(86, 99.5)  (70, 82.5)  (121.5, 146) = 1.4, 6.01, 6.81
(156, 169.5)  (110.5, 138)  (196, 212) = 0.8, 6.7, 6.28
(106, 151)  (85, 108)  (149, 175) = -4.2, 5.73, 6.2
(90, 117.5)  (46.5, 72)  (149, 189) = 0.3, 5.8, 6.22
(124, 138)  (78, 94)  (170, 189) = -2.6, 5.79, 6.28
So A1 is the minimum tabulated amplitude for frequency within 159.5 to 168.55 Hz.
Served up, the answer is 5.981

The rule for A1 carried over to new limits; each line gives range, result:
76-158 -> 5.412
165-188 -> 6.177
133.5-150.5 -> 6.235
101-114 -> 5.804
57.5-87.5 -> 5.508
